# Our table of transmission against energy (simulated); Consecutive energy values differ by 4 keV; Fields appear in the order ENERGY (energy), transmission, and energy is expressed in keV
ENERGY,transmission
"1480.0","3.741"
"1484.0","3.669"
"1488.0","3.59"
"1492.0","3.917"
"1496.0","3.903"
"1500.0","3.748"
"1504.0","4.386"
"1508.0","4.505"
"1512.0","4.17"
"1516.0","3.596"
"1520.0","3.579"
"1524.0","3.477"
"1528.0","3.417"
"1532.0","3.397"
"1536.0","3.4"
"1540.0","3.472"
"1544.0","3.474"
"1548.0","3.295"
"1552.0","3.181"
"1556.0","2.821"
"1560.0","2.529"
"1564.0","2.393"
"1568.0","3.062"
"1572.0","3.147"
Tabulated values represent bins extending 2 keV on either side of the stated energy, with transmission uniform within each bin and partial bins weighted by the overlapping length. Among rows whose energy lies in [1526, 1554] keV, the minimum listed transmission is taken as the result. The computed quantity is 3.181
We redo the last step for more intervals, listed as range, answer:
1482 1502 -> 3.59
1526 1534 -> 3.397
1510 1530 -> 3.417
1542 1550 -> 3.295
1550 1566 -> 2.393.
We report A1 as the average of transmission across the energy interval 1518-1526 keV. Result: 3.53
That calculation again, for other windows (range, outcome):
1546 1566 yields 2.84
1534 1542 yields 3.44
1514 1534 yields 3.49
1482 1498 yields 3.77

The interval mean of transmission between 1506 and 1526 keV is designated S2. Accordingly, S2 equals 3.87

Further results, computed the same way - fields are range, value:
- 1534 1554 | 3.36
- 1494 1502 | 3.83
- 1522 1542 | 3.43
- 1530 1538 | 3.4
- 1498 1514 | 4.2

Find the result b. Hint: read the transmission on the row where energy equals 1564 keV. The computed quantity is 2.393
